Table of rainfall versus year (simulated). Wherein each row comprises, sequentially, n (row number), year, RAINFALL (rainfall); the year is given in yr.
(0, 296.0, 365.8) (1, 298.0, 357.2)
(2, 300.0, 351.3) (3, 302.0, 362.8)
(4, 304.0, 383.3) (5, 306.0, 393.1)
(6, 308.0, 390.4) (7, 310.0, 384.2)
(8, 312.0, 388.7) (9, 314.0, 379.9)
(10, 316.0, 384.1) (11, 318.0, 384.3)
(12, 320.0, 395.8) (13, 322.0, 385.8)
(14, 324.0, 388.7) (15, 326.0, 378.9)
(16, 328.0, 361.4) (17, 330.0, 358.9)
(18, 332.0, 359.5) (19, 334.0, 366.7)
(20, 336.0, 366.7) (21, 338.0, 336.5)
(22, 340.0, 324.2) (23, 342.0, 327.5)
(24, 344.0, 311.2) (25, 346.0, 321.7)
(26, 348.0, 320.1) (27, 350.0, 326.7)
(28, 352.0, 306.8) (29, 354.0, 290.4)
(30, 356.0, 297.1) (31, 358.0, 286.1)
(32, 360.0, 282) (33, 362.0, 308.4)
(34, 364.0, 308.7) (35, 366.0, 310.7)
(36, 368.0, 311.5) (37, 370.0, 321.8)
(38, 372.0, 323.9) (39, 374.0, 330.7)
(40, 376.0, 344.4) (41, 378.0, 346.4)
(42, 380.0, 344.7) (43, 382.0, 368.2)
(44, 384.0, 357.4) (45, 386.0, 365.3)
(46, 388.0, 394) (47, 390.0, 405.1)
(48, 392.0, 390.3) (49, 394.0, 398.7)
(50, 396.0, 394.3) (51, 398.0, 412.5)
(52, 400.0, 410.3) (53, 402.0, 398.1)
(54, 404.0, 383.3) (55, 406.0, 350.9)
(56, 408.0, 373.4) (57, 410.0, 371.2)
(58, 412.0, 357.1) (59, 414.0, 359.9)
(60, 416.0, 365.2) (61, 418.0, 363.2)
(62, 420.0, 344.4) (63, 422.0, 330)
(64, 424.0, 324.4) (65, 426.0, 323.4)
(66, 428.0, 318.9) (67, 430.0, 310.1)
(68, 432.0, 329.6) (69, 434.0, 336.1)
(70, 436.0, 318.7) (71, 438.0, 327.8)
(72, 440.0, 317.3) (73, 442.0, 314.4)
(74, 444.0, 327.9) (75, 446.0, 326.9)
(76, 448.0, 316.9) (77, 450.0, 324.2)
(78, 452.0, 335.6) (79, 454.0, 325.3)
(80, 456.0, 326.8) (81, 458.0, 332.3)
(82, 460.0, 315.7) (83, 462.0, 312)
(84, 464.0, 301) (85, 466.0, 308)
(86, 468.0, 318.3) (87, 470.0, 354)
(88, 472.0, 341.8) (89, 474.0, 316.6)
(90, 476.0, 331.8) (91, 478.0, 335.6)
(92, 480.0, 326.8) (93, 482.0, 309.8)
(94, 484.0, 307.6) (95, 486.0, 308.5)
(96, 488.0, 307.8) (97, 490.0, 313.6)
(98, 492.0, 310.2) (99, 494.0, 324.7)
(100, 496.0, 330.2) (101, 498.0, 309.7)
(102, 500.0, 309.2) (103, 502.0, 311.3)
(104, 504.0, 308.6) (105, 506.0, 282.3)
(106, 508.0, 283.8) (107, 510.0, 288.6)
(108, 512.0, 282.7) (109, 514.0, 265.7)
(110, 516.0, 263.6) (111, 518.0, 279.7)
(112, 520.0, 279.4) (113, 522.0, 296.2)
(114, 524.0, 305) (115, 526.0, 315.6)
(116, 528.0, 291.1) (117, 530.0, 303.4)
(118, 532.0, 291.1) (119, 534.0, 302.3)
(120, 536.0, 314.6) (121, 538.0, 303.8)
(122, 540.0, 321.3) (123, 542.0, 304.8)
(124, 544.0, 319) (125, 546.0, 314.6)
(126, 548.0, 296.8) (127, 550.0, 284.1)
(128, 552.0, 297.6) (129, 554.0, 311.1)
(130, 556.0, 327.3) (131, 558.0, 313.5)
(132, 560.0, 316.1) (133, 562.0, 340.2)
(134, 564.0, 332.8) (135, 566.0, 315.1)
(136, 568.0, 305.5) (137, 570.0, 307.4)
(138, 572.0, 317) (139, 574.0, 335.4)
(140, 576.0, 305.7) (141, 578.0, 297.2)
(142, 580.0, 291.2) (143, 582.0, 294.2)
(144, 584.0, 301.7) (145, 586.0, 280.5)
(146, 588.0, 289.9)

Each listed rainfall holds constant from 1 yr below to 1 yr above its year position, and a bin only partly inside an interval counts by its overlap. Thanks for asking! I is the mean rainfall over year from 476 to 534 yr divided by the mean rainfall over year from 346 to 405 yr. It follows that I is 0.9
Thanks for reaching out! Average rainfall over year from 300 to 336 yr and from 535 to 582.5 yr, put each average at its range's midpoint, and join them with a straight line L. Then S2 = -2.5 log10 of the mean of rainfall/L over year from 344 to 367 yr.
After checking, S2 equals 0.20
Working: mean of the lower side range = 378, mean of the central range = 306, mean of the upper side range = 311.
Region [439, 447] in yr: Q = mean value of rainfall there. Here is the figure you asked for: 322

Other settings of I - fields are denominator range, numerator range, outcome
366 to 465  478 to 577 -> 0.88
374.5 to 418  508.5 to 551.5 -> 0.79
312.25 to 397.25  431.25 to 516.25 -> 0.91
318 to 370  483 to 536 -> 0.90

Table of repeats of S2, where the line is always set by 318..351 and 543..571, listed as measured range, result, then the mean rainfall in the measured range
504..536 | 0.105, 290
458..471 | 0.034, 319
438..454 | 0.030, 324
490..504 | 0.029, 315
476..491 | 0.032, 317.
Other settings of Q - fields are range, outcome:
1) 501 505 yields 310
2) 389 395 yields 398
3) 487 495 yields 314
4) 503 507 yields 295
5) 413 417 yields 363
